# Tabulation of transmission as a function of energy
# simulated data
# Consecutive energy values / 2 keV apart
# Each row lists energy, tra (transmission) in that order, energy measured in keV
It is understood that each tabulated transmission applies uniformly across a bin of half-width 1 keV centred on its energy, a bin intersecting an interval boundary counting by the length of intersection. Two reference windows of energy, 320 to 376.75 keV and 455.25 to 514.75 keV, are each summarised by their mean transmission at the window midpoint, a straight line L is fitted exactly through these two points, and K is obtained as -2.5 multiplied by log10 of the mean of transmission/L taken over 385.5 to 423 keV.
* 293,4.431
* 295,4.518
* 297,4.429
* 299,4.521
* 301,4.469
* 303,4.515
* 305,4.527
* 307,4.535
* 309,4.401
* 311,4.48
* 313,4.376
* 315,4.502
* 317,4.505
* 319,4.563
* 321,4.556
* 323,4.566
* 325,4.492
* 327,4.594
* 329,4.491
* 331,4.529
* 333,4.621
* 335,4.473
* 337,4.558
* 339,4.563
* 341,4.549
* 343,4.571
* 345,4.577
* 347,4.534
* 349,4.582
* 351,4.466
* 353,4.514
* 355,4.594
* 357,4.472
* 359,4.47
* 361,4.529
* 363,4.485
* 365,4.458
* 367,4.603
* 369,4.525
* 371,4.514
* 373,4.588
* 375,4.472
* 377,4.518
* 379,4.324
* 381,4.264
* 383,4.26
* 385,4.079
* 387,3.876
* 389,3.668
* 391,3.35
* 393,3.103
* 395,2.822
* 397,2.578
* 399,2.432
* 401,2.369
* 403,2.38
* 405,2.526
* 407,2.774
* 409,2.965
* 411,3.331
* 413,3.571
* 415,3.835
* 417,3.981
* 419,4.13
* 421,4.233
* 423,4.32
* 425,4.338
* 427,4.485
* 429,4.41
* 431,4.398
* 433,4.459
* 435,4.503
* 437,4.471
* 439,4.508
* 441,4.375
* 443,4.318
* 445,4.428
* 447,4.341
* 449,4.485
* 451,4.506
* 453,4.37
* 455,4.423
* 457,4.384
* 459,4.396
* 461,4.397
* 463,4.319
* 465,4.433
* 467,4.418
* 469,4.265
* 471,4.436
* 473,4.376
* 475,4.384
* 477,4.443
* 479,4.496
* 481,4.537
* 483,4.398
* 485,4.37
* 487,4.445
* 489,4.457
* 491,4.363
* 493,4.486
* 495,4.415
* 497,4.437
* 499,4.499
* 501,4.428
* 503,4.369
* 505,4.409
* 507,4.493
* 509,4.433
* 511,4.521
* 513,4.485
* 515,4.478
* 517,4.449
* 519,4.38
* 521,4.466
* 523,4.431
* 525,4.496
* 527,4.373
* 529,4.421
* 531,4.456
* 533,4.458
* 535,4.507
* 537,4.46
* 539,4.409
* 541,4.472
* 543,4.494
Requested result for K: 0.35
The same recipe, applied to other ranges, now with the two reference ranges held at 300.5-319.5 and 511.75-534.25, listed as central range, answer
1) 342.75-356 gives -0.016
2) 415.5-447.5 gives 0.028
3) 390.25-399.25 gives 0.478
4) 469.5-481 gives 0.006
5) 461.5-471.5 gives 0.021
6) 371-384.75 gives 0.019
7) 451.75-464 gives 0.018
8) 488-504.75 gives 0.005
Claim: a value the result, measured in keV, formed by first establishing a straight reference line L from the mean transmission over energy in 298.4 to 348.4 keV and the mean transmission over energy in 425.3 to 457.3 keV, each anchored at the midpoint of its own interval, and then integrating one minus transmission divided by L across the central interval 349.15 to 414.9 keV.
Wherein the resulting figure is 9.7 keV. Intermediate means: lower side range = 4.52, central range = 3.82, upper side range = 4.43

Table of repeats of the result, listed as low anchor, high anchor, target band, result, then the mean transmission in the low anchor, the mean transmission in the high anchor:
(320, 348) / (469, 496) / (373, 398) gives 3.9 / 4.55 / 4.43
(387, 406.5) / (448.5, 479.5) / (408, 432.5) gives -4.3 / 2.86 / 4.41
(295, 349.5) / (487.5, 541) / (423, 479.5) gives 0.8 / 4.52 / 4.45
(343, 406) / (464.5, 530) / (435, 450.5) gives -0.7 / 3.98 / 4.43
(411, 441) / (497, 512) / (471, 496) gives -0.2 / 4.23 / 4.45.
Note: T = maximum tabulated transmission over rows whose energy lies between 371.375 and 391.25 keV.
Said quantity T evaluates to 4.588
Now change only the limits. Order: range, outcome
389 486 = 4.537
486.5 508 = 4.499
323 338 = 4.621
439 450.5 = 4.508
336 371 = 4.603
